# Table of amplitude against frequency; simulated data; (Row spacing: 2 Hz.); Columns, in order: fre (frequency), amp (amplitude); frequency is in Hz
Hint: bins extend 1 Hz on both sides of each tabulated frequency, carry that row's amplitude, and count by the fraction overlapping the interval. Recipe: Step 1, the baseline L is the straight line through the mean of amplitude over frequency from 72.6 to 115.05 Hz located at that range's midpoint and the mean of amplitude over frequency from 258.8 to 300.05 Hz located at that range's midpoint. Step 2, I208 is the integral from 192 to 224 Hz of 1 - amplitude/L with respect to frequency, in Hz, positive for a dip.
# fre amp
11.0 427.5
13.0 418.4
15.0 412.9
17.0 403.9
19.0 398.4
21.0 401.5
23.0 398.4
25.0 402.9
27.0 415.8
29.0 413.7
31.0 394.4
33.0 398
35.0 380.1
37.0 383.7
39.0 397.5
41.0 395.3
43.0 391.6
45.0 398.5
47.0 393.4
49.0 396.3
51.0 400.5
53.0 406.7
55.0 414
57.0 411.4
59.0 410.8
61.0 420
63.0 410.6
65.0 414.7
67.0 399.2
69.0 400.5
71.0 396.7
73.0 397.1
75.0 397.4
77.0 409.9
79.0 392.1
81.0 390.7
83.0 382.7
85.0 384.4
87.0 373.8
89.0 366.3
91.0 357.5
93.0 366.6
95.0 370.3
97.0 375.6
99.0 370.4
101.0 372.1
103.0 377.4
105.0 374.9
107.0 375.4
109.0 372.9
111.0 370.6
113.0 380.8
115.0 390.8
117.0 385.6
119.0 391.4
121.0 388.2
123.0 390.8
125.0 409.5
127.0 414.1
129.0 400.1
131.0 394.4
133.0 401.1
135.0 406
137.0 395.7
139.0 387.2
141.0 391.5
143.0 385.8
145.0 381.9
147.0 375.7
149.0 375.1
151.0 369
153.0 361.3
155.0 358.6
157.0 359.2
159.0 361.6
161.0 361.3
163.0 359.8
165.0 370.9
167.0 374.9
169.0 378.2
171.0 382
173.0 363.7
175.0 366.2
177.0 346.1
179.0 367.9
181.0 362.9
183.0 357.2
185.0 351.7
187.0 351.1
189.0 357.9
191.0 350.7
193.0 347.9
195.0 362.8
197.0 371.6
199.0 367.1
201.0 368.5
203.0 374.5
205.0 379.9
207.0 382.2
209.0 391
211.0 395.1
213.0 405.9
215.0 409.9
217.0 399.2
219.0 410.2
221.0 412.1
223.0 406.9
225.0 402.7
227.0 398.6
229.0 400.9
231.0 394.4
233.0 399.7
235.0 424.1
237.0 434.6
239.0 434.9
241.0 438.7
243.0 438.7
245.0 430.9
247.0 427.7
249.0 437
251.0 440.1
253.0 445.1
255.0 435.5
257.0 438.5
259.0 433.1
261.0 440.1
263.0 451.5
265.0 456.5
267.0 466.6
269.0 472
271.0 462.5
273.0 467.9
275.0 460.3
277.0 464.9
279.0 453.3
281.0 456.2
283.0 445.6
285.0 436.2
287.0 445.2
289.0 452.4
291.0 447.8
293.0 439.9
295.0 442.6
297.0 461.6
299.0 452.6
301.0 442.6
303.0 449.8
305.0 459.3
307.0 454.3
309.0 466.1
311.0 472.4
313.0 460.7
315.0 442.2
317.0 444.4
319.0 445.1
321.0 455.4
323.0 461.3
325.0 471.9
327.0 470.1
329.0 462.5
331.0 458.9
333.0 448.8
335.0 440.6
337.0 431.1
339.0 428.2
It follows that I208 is 2.88 Hz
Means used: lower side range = 379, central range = 387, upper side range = 453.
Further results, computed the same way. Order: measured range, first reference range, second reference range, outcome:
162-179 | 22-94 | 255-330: 2.3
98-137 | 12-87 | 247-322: 2.6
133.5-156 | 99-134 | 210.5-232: 0.6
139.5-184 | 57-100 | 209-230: 3.3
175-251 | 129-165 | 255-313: 4.2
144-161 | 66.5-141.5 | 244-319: 1.5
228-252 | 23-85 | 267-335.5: 0.9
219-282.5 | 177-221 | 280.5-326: -3.5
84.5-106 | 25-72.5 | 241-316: 2.1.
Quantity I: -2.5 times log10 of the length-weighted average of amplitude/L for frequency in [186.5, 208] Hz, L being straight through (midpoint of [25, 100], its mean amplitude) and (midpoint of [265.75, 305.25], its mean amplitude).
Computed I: 0.18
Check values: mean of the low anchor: 394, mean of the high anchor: 454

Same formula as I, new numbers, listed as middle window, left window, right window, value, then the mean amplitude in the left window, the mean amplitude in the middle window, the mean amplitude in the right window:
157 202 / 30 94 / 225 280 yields 0.16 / 395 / 363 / 438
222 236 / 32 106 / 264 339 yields 0.08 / 391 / 404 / 454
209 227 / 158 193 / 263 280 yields 0.01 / 362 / 404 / 462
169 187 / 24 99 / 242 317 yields 0.17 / 395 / 362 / 450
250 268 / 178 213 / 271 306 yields -0.05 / 368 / 445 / 452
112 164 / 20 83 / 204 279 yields 0.08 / 401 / 384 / 427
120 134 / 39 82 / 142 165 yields -0.06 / 402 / 400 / 368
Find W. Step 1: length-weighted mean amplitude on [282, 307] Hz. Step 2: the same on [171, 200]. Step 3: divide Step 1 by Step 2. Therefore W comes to 1.25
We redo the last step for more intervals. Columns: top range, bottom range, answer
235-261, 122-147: 1.10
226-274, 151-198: 1.20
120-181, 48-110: 0.97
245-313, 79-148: 1.17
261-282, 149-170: 1.26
